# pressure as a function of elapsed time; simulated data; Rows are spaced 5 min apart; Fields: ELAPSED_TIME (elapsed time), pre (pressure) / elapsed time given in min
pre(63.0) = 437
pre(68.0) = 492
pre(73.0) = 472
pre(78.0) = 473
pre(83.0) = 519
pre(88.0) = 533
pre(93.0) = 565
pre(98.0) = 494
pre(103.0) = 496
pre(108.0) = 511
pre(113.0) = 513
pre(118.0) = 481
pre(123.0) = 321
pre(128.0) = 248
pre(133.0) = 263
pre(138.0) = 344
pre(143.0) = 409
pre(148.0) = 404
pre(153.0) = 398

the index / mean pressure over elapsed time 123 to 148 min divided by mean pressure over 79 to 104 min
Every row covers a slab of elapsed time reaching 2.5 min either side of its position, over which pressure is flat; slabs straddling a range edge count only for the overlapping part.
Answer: 0.63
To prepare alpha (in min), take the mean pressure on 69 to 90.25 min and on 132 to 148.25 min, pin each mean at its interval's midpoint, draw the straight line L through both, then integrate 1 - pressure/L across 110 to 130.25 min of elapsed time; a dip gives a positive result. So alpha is 0.6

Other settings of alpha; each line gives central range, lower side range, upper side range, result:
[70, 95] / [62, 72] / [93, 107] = -1.1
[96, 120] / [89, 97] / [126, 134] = -4.5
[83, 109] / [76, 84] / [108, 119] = -1.2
